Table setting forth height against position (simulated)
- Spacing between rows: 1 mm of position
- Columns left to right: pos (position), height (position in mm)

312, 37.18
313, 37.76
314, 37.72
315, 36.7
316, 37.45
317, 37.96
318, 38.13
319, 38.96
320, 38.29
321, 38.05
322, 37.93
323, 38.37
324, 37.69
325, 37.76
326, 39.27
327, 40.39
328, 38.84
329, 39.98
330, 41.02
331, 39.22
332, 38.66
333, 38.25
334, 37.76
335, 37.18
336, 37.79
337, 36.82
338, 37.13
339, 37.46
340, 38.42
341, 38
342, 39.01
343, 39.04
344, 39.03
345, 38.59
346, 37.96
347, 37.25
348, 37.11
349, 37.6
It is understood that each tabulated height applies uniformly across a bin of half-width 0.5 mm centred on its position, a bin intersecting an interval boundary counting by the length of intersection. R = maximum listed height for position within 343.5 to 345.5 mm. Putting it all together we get 39.03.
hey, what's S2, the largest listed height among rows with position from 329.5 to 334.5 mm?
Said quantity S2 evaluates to 41.02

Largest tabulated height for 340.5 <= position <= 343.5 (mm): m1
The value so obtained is 39.04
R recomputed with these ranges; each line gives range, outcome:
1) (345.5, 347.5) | 37.96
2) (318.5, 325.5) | 38.96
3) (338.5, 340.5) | 38.42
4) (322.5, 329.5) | 40.39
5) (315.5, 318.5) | 38.13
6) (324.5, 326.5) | 39.27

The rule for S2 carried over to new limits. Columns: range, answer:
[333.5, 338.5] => 37.79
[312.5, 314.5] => 37.76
